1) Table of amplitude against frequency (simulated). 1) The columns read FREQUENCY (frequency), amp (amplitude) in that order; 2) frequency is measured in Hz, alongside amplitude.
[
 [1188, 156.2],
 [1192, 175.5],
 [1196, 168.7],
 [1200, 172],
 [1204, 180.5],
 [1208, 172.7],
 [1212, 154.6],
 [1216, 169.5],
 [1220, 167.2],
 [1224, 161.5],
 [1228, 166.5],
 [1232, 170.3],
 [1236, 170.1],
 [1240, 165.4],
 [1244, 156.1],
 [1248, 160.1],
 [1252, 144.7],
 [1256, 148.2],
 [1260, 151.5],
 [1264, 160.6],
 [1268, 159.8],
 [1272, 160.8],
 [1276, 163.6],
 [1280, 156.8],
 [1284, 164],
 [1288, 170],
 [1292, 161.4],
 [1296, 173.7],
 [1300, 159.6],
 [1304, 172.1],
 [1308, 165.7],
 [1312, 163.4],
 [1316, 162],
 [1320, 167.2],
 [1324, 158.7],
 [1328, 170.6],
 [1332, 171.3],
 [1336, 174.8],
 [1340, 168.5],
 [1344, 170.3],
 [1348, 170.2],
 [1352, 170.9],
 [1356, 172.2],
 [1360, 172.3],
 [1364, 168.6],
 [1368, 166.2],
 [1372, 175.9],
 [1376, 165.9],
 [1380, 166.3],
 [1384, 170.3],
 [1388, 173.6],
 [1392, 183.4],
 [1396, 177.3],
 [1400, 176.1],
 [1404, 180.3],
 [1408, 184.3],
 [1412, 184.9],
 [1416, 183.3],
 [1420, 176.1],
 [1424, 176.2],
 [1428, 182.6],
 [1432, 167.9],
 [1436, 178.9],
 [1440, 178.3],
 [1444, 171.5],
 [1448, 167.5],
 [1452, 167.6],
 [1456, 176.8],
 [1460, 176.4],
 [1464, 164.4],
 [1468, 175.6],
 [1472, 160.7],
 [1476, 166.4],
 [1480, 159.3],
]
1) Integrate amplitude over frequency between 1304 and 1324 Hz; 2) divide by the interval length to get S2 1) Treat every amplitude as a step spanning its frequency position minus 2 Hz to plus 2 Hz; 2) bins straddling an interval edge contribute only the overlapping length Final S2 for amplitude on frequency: 165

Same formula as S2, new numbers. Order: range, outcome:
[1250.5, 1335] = 162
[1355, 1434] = 175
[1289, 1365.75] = 168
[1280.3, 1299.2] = 166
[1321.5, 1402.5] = 171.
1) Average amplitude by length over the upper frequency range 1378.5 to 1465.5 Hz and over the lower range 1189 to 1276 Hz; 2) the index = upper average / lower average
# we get 1.07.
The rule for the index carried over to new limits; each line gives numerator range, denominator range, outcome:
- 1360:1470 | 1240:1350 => 1.07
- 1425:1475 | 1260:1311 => 1.05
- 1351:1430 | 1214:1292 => 1.09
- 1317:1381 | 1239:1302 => 1.06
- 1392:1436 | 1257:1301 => 1.11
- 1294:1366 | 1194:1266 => 1.03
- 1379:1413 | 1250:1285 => 1.13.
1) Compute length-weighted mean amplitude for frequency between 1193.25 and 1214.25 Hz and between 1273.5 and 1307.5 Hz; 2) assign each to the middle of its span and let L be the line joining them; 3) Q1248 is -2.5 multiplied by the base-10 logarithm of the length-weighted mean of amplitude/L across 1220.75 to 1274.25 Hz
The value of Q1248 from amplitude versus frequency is 0.051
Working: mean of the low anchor 170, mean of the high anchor 165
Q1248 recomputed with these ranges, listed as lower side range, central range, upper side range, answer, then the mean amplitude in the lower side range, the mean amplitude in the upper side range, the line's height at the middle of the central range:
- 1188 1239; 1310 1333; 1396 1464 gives 0.05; 169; 176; 172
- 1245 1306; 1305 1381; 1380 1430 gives 0.01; 160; 179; 170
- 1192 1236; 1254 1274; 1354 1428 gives 0.10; 169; 175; 171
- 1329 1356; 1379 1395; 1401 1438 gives 0.01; 171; 179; 176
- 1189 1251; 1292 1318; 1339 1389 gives 0.02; 167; 170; 169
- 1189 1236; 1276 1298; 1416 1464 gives 0.04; 169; 174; 171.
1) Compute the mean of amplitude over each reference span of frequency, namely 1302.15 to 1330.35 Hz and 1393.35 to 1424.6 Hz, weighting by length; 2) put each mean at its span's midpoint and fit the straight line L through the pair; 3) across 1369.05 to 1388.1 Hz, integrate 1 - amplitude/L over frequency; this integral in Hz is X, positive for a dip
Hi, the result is 0.6 Hz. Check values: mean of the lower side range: 166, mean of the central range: 170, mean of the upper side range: 180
